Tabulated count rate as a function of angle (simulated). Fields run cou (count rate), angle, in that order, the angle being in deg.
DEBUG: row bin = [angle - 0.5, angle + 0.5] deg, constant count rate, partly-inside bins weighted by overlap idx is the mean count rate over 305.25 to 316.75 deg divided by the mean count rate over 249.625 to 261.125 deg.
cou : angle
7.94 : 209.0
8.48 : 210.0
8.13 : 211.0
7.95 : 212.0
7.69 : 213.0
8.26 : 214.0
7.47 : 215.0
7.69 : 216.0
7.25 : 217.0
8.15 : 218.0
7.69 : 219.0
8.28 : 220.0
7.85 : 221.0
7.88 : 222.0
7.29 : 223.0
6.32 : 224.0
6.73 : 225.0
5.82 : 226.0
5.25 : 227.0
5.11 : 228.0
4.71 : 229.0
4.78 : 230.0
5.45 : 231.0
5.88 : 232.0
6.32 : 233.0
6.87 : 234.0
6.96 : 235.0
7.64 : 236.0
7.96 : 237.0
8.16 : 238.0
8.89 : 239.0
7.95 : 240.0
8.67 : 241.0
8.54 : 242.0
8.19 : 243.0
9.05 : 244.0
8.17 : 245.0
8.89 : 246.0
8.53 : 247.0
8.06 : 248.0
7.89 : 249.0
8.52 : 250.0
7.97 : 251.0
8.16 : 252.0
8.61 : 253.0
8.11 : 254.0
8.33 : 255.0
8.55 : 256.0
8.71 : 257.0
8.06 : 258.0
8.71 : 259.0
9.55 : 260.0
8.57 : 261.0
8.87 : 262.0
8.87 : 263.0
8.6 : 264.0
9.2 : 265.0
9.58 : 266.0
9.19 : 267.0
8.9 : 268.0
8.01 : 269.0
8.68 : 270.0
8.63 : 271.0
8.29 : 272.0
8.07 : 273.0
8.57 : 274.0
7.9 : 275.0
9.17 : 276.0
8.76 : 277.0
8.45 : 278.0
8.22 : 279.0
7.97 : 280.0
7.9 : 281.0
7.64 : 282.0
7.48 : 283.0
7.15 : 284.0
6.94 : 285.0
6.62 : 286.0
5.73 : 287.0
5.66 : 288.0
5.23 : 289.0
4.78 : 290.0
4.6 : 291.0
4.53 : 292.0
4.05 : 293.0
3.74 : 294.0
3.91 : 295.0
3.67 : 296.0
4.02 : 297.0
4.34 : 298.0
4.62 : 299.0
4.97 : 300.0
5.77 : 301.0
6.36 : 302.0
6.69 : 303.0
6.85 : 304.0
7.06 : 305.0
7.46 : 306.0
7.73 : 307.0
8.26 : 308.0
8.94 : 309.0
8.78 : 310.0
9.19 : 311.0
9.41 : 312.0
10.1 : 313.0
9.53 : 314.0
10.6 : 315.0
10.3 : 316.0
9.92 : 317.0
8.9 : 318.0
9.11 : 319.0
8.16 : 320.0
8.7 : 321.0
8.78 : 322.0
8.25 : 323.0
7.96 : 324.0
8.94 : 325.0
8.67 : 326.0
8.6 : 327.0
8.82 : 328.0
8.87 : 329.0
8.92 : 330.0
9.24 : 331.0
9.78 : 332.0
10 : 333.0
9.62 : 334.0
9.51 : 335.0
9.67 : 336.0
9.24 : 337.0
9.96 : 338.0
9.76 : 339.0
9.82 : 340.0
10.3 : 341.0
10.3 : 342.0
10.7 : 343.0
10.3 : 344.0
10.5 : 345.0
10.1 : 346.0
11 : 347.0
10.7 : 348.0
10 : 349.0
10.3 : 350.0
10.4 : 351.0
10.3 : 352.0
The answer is 1.07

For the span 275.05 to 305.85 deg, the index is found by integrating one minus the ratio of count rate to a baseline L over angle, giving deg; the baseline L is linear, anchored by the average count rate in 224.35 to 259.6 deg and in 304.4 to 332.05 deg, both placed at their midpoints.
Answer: 8.2 deg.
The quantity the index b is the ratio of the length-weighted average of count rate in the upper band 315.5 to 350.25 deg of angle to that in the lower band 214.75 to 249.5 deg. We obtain 1.30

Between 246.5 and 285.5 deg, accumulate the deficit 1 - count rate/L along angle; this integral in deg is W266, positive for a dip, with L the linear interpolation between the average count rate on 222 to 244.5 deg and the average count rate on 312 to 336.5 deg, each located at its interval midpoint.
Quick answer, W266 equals -3.2 deg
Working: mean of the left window 6.95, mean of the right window 9.21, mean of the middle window 8.39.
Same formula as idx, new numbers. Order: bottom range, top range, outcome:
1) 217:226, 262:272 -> 1.19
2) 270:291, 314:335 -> 1.23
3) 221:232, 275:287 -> 1.29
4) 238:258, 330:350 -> 1.19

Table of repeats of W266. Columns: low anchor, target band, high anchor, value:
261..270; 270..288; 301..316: 1.8 deg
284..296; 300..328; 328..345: -3.5 deg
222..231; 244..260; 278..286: -4.2 deg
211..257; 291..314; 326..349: 6.7 deg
